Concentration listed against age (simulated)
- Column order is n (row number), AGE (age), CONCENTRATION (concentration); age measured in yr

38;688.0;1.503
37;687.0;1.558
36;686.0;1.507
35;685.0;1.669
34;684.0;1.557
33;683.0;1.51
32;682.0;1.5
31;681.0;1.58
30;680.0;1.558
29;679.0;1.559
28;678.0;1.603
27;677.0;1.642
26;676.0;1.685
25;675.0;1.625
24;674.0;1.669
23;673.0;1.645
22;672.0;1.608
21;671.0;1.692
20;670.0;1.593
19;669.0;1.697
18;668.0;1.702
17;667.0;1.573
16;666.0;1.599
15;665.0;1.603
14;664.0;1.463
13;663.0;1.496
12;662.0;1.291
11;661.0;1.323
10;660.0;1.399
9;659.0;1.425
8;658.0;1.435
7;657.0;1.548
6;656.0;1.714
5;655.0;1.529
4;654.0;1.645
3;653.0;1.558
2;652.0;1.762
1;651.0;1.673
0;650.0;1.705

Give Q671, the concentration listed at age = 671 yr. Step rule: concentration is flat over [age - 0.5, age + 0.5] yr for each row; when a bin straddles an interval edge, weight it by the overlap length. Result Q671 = 1.692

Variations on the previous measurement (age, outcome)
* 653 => 1.558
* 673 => 1.645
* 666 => 1.599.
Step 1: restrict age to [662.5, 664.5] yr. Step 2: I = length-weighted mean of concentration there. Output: 1.48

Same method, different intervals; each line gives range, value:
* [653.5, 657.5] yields 1.61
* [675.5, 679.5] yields 1.62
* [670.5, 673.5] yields 1.65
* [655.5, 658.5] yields 1.57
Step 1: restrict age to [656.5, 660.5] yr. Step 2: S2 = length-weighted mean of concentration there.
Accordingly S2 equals 1.45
